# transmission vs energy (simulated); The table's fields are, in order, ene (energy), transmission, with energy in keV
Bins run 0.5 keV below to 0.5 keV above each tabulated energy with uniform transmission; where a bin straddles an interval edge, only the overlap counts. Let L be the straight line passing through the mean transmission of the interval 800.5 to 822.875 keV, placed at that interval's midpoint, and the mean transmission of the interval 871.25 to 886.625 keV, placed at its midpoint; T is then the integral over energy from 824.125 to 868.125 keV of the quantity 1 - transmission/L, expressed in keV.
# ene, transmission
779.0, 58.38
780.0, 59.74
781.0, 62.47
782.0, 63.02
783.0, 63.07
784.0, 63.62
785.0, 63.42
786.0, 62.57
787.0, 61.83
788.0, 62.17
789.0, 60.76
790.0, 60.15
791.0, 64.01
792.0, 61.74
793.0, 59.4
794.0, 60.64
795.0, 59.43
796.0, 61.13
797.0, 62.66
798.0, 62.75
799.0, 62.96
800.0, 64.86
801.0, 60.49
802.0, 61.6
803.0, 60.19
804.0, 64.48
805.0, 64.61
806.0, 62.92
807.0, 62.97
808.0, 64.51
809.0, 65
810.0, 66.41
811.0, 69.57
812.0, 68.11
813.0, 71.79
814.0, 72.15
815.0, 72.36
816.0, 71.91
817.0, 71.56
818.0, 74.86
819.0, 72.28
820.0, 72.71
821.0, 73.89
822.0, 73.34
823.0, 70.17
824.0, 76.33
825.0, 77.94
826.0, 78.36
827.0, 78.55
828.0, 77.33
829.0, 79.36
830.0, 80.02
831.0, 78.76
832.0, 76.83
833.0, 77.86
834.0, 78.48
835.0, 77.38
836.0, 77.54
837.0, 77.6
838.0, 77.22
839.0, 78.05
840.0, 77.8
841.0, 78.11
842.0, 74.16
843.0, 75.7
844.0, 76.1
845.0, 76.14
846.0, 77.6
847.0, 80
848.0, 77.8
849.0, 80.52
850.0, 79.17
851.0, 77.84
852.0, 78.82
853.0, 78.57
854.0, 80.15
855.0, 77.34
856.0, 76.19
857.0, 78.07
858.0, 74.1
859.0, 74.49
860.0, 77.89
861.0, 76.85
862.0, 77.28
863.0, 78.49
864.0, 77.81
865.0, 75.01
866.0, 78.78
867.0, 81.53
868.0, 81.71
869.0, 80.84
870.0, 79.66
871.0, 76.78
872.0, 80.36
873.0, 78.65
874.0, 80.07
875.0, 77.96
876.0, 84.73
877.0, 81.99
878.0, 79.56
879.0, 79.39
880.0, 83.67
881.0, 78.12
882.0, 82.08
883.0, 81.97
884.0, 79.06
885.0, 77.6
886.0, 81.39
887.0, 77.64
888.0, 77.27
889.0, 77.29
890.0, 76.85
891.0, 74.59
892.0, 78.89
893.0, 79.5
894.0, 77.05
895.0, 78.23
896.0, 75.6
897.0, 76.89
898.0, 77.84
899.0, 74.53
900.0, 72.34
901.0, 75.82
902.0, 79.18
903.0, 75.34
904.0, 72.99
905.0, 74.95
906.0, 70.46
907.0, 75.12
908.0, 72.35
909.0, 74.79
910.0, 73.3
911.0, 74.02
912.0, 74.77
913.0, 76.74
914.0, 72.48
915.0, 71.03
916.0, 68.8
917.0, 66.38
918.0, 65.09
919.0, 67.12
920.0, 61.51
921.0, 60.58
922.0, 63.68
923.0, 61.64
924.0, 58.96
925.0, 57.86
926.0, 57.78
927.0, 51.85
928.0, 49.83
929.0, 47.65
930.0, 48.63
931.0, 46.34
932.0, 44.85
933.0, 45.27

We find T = -2.1 keV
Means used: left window 68.1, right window 80.4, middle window 77.8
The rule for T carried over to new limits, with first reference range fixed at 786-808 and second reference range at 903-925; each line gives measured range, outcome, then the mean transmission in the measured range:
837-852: -2.92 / 77.6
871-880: -1.81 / 80.3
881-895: -2.25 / 78.5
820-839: -3.83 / 77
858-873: -2.71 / 78.3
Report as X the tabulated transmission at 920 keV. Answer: 61.51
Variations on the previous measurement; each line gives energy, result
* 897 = 76.89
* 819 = 72.28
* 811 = 69.57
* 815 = 72.36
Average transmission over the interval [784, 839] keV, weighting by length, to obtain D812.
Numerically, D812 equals 69.1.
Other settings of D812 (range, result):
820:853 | 77.3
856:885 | 79.1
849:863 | 77.6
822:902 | 78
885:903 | 77.1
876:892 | 79.4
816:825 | 73.3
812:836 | 75.3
